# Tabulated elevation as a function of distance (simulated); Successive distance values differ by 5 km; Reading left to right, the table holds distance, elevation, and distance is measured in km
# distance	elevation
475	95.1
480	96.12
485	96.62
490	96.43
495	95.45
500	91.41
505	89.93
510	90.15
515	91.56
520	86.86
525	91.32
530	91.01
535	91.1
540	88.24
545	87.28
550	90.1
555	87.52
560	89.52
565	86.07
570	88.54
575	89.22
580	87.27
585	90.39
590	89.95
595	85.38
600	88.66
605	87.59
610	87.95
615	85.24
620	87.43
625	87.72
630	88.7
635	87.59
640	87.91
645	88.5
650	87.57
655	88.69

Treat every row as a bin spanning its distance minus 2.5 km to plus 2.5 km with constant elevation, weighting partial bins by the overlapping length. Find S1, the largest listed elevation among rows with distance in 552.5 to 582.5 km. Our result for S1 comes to 89.52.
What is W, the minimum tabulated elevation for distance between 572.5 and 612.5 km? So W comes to 85.38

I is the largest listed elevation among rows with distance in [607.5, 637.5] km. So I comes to 88.7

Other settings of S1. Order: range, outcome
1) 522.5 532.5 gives 91.32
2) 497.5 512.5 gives 91.41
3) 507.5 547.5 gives 91.56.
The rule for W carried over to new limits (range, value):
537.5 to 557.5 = 87.28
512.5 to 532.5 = 86.86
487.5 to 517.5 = 89.93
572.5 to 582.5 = 87.27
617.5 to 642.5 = 87.43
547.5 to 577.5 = 86.07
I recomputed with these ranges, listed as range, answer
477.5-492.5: 96.62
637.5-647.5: 88.5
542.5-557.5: 90.1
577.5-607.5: 90.39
